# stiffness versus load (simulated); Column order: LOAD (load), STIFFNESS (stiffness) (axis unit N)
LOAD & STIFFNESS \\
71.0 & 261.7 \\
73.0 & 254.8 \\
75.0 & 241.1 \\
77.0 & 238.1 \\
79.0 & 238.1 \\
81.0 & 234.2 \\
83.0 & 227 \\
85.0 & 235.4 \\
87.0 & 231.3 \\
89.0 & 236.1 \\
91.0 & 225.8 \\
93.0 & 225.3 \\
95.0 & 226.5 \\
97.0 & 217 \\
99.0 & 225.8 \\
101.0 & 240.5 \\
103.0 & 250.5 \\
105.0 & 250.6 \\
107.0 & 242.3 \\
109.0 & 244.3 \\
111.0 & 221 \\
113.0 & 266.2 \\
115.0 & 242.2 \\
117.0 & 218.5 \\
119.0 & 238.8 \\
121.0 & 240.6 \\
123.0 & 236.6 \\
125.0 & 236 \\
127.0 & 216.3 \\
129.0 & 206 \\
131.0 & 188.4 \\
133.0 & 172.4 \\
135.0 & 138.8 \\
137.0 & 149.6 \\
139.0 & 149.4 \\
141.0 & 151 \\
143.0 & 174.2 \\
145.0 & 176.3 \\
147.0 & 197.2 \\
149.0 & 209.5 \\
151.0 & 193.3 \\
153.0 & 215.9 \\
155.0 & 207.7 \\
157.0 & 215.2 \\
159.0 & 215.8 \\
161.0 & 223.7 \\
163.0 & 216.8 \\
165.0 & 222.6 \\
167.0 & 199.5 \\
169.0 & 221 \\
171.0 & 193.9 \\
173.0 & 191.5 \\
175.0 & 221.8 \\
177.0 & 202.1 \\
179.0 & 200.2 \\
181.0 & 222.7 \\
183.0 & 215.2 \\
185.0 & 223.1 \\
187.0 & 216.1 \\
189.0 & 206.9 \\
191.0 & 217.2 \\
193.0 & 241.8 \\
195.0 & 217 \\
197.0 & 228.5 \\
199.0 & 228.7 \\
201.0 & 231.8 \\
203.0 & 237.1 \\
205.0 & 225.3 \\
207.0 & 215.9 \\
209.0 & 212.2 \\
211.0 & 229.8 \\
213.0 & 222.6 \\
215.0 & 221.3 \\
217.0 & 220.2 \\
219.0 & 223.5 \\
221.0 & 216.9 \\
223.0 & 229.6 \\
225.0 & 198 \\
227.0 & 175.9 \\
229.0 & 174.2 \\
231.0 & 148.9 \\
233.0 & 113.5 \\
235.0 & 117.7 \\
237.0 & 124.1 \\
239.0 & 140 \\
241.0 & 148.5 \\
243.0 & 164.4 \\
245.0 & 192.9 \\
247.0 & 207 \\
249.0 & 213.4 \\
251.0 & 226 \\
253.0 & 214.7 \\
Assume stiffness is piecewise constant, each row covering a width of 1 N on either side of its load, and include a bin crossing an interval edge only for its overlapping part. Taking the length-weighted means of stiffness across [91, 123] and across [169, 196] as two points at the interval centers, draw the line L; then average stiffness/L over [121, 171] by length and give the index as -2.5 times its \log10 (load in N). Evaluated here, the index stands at 0.14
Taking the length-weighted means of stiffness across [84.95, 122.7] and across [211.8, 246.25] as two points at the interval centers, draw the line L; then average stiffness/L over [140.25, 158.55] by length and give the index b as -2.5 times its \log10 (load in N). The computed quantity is 0.11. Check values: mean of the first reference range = 236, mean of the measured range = 195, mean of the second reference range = 179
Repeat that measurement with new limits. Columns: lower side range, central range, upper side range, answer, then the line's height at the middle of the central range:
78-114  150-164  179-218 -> 0.07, 228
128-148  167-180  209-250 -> -0.16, 176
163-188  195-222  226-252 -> -0.19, 187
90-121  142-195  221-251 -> -0.03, 205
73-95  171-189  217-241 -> -0.10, 192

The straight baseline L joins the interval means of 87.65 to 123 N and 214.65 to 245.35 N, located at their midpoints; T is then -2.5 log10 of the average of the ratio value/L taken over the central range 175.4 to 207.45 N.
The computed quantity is -0.15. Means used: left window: 236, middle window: 221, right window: 174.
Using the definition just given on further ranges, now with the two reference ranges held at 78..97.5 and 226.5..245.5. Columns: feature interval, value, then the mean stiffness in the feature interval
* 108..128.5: -0.11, 235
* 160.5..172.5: -0.14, 212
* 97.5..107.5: -0.09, 241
